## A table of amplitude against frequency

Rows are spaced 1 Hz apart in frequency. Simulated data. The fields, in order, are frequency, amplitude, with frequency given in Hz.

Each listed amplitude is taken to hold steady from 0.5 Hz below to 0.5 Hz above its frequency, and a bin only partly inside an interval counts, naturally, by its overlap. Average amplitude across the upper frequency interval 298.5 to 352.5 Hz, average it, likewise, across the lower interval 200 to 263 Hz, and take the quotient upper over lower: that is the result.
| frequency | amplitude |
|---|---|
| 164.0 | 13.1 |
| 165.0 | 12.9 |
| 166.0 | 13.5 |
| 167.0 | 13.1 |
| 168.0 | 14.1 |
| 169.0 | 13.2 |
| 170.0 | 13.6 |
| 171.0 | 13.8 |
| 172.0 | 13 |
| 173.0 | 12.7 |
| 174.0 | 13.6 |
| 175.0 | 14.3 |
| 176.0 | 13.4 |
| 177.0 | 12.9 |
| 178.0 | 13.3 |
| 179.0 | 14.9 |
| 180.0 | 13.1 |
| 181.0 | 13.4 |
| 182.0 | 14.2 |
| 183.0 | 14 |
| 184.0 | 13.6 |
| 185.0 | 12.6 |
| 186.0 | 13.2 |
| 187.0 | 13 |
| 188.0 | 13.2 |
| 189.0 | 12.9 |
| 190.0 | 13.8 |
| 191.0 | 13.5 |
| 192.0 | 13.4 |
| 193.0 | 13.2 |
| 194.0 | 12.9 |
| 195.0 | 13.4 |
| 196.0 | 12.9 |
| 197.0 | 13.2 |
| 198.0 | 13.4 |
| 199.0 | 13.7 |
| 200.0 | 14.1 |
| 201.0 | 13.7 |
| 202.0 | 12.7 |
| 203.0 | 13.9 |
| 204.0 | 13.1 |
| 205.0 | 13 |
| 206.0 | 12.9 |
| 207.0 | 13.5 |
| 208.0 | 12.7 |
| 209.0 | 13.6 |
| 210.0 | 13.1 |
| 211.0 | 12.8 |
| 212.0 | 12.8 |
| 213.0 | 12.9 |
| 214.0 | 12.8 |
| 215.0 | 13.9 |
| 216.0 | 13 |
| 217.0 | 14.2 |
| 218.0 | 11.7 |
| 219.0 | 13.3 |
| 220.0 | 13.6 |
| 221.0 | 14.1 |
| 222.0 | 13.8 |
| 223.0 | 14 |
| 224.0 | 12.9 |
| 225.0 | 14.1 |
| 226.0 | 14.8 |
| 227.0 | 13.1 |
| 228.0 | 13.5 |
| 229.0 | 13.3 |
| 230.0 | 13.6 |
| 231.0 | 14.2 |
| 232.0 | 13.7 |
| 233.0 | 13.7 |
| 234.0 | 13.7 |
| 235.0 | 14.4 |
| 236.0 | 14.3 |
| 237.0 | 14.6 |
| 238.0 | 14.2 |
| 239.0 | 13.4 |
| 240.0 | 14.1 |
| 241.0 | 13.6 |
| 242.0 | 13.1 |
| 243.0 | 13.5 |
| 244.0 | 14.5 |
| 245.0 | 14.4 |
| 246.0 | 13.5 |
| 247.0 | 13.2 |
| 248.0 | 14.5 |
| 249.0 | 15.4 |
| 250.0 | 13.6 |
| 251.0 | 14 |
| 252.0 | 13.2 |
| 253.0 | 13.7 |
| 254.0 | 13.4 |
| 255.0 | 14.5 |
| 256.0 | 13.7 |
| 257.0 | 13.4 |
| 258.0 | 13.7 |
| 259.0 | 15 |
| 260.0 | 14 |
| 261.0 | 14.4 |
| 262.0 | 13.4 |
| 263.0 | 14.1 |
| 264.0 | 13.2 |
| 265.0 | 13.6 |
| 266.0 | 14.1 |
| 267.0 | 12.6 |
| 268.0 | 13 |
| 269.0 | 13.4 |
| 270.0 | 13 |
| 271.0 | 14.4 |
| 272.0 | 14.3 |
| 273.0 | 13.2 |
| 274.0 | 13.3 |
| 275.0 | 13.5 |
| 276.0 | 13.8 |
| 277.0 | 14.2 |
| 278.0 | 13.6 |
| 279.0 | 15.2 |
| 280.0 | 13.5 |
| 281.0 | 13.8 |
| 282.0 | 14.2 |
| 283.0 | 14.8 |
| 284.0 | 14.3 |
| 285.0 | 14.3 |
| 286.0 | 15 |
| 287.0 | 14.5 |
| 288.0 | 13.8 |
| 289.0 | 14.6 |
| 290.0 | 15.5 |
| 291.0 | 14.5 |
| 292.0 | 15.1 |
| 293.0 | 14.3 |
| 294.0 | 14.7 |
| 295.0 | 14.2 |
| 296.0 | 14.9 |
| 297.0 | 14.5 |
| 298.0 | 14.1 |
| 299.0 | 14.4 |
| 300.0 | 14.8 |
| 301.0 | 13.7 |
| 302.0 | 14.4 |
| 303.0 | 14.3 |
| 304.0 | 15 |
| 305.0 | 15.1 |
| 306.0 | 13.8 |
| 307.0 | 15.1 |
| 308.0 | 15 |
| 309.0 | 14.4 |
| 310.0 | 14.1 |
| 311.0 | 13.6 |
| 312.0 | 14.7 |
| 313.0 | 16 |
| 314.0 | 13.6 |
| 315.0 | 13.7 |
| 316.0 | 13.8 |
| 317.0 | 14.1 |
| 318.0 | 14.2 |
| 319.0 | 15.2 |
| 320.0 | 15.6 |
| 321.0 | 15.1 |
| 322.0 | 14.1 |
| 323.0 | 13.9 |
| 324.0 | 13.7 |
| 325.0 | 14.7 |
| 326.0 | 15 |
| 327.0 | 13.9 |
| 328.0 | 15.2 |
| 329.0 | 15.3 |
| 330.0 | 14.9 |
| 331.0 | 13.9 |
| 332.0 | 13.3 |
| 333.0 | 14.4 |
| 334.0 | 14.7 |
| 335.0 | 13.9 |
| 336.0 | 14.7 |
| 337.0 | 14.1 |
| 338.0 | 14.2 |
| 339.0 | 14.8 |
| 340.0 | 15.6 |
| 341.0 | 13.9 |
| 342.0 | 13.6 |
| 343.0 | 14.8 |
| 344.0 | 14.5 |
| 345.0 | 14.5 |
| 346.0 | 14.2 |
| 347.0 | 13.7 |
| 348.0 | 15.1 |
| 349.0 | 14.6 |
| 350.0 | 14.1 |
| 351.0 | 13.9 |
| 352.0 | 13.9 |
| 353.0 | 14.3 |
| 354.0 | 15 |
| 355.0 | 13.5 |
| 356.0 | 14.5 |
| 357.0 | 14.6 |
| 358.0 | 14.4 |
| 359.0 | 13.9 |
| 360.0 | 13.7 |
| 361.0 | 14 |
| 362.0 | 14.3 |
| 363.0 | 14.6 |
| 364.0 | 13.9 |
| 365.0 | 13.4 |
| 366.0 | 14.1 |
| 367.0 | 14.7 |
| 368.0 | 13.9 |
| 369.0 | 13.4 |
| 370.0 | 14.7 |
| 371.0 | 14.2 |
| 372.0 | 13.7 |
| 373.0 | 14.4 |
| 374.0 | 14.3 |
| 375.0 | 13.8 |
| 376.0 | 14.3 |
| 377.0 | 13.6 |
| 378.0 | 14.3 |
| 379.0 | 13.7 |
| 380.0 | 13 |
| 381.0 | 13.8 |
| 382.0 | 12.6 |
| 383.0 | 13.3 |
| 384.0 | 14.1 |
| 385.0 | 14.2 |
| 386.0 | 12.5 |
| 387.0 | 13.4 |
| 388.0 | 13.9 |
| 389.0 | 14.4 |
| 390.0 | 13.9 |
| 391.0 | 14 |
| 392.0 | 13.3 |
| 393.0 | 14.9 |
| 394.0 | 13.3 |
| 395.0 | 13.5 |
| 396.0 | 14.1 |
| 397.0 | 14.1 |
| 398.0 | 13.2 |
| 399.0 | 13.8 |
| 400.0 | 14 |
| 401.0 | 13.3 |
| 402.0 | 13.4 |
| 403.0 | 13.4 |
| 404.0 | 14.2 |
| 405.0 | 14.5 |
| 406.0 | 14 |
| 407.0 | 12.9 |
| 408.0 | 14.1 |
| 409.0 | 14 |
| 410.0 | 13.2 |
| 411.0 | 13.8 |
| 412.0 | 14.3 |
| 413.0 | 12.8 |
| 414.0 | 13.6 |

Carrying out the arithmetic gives 1.1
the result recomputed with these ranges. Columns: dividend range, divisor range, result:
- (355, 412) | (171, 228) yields 1.04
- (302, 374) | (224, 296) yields 1.03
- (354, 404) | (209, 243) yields 1.02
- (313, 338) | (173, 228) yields 1.08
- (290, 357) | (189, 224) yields 1.09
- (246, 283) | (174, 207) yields 1.03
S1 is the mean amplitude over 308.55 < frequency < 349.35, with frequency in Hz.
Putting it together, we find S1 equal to 14.4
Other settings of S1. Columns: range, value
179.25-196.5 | 13.3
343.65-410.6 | 13.9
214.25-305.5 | 14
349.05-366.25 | 14.1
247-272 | 13.8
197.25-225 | 13.3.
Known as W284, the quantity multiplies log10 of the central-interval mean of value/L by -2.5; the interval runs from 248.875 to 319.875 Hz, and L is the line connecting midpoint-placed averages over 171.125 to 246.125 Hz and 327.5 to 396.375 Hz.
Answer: -0.028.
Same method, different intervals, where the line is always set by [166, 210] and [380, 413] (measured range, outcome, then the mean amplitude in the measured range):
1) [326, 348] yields -0.06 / 14.4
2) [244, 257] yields -0.04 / 13.9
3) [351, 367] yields -0.04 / 14.2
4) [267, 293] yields -0.04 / 14.1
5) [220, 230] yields -0.02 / 13.7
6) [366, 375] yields -0.04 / 14.1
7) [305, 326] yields -0.07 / 14.4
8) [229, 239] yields -0.04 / 14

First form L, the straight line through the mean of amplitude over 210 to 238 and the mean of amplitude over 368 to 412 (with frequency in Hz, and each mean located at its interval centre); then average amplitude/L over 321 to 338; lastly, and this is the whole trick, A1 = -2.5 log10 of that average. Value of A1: -0.05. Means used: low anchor 13.6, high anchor 13.8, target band 14.4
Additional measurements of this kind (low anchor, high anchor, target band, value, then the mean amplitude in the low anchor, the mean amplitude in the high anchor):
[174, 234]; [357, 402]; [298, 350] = -0.06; 13.4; 13.9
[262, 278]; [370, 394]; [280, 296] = -0.07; 13.6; 13.8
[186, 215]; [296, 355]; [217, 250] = -0.02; 13.2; 14.4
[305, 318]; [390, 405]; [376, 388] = 0.03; 14.3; 13.8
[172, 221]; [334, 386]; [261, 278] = 0.01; 13.3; 14.1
